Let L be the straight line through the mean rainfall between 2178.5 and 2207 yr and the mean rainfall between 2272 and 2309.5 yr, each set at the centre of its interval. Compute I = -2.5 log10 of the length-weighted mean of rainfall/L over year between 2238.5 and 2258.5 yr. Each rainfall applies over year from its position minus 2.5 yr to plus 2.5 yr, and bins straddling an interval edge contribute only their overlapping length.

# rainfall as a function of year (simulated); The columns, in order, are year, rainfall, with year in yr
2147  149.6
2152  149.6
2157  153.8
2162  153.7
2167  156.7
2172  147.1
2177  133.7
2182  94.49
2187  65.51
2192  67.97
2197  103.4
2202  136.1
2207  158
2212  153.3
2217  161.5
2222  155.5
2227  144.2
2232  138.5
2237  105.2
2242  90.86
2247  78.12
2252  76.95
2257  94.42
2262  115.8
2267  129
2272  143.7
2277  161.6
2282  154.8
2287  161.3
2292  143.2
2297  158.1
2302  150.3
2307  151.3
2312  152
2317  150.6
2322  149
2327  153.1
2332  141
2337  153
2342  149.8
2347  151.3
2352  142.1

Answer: 0.459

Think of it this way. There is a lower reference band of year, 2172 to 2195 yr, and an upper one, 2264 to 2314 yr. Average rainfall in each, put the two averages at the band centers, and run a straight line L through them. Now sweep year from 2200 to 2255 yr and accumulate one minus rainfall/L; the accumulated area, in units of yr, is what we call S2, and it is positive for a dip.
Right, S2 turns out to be -4.6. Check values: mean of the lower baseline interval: 96.9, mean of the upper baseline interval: 150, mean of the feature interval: 127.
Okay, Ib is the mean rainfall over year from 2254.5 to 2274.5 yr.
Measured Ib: 121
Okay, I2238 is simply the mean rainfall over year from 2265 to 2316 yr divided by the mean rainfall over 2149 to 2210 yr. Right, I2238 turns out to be 1.19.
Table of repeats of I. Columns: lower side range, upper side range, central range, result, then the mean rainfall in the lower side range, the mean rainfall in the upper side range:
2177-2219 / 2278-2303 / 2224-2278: 0.20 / 118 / 154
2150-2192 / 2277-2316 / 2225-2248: 0.24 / 128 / 153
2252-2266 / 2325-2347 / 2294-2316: -0.17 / 103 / 149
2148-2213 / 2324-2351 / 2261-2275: 0.06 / 129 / 149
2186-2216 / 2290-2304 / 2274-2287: -0.09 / 119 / 151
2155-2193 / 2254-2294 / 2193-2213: -0.03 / 123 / 137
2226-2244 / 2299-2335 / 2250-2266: 0.27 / 118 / 150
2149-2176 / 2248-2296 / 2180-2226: 0.16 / 151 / 130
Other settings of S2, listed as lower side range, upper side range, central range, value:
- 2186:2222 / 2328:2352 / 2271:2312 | -3.8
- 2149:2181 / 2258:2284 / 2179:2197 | 7.9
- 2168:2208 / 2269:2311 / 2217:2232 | -2.7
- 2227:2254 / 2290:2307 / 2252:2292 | -1.2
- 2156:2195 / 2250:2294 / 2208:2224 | -4.1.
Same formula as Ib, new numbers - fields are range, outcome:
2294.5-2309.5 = 153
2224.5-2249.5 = 111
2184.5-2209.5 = 106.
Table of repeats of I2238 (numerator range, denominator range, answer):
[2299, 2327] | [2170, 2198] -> 1.49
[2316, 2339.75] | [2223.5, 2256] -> 1.40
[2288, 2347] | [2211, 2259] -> 1.26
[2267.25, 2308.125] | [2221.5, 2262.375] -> 1.40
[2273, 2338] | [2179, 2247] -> 1.27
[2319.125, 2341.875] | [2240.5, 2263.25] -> 1.66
